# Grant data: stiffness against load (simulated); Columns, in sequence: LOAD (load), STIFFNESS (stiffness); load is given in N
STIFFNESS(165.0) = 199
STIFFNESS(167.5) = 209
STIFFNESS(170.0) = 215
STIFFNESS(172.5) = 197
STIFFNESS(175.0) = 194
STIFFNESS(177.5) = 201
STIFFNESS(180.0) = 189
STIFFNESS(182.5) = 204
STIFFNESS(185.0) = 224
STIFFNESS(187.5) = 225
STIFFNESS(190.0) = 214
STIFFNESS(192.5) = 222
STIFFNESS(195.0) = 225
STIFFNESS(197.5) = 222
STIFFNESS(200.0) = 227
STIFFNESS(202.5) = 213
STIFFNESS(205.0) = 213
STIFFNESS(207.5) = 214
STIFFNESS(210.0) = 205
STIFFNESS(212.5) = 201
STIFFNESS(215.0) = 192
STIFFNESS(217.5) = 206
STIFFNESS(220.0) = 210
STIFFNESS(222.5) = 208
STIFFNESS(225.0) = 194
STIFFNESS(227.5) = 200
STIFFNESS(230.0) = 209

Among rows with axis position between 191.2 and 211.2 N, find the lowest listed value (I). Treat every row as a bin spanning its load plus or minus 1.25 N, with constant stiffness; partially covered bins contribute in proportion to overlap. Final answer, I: 205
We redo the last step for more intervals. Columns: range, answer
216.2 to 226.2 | 194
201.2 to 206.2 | 213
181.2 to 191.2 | 204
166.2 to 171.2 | 209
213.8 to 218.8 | 192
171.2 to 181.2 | 189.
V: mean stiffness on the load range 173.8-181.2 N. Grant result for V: 195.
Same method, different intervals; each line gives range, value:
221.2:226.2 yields 201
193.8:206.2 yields 220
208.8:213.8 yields 203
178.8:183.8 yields 197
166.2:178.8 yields 203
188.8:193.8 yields 218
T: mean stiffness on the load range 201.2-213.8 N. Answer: 209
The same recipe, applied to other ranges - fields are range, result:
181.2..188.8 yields 217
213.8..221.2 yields 203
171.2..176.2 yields 196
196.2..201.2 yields 224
